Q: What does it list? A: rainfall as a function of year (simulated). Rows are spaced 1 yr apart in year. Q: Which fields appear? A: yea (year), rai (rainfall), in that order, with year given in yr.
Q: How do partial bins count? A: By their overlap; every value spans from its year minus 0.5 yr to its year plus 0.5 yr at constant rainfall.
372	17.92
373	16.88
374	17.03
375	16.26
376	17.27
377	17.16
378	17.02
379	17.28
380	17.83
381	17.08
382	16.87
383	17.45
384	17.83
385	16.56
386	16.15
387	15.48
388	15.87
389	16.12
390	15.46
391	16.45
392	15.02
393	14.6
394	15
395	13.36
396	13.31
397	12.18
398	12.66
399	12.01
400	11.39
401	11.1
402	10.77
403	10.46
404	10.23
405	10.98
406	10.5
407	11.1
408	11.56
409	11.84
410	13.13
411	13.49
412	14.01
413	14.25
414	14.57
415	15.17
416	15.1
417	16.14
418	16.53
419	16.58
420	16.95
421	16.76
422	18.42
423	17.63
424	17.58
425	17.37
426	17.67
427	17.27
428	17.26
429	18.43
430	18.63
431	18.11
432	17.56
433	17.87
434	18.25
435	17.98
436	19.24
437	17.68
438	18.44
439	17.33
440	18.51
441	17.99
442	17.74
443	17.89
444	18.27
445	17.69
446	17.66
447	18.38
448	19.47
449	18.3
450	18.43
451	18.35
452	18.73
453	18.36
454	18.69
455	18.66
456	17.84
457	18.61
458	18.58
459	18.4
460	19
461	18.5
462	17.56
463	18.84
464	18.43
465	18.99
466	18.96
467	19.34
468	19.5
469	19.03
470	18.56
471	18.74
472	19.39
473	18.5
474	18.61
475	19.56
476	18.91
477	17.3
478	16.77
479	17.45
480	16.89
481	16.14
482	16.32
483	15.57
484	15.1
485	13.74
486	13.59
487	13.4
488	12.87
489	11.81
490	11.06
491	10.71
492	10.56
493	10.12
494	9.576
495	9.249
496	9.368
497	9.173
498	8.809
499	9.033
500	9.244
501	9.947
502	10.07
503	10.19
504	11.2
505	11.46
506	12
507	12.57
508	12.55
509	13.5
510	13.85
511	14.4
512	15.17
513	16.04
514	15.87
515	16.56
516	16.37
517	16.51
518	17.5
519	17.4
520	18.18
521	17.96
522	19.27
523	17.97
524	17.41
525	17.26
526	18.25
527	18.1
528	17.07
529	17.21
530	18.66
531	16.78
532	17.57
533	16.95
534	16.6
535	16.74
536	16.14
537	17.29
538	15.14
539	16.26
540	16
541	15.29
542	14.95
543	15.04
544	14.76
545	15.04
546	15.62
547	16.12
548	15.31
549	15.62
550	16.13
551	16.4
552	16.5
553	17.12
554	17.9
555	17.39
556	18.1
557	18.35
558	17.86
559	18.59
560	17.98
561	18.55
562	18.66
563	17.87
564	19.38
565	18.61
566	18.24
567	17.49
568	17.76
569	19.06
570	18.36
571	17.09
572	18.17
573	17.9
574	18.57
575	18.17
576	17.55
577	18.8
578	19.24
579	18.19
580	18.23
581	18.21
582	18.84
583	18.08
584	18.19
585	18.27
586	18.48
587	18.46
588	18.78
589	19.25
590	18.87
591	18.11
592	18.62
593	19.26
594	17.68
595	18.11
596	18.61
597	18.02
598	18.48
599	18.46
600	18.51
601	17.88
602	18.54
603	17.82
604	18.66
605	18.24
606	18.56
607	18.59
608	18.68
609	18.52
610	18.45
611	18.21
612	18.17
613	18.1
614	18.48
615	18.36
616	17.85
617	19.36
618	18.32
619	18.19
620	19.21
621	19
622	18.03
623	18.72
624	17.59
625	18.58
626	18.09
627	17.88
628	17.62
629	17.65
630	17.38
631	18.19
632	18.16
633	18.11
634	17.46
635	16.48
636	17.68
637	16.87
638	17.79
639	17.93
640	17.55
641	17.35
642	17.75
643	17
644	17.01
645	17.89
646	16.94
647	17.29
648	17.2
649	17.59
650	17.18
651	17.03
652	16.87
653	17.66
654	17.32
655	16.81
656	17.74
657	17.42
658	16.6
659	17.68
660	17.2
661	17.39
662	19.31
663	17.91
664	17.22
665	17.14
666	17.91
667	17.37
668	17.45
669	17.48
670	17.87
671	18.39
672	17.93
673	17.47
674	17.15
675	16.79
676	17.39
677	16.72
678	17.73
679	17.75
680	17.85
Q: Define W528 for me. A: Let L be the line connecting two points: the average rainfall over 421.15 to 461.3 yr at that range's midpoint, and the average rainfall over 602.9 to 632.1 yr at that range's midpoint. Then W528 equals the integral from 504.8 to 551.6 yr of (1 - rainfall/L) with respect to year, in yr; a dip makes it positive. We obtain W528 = 5.5 yr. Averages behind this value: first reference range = 18.2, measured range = 16.1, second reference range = 18.3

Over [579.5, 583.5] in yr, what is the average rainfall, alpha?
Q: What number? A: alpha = 18.3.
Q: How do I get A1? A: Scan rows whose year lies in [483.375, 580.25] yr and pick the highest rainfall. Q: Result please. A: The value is 19.38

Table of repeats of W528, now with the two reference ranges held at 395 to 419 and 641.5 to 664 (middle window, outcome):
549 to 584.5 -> -4.98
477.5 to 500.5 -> 2.98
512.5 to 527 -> -2.37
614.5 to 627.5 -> -1.23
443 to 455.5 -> -4.41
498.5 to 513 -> 2.69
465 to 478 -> -4.43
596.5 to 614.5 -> -2.01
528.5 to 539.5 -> -1.21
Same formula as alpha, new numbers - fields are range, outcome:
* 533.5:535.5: 16.7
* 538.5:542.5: 15.6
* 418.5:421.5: 16.8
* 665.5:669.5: 17.6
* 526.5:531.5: 17.6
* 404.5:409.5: 11.2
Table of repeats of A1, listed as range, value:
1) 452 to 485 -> 19.56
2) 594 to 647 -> 19.36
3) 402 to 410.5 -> 13.13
